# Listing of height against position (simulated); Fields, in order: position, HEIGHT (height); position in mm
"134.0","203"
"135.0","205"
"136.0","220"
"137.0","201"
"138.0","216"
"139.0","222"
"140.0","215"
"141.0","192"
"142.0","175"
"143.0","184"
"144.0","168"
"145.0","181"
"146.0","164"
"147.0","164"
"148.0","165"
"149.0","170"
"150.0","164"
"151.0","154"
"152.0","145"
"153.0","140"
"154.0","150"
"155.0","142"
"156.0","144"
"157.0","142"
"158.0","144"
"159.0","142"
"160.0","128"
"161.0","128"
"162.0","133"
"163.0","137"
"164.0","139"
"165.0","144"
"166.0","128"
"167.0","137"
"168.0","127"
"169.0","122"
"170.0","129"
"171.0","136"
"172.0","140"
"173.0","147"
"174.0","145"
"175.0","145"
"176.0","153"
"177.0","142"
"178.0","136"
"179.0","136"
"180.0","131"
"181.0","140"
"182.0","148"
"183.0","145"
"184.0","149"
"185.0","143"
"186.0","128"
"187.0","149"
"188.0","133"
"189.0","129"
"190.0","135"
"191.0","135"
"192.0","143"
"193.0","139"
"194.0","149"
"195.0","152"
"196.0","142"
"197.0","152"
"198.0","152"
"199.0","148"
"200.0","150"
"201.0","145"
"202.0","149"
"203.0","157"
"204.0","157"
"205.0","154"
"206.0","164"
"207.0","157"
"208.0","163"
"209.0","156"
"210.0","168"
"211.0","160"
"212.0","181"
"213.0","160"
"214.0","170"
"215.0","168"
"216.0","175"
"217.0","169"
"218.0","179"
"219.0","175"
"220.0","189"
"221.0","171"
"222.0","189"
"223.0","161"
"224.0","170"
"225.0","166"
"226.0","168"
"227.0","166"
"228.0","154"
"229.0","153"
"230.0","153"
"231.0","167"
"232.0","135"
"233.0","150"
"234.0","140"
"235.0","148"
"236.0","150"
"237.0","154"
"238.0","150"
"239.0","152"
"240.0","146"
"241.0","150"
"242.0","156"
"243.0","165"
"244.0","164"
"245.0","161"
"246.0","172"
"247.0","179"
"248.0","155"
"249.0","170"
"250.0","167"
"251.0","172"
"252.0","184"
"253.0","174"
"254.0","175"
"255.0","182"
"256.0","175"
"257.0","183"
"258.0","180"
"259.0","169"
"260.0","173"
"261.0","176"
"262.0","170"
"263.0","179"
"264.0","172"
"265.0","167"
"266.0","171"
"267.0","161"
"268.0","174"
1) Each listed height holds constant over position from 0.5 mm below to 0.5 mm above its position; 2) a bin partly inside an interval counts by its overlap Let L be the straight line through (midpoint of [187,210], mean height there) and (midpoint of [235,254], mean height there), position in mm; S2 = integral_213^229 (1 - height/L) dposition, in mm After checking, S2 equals -1.6 mm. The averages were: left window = 149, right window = 162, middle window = 170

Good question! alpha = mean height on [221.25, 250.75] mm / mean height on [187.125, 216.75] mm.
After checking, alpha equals 1.0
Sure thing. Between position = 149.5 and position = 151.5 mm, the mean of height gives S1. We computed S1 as 159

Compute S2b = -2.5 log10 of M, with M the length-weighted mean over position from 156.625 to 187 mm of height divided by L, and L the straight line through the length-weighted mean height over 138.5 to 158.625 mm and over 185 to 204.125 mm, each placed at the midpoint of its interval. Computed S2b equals 0.12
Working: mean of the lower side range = 166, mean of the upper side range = 144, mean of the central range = 138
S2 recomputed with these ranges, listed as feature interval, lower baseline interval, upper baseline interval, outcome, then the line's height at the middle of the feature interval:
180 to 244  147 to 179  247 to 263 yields 1.7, 159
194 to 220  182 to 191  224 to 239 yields -2.5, 146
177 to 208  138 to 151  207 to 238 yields 4.5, 170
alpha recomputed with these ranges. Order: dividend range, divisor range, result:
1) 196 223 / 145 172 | 1.14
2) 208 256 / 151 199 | 1.17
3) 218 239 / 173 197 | 1.14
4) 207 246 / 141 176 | 1.10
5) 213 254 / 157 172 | 1.22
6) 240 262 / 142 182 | 1.17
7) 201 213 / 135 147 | 0.83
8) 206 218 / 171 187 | 1.17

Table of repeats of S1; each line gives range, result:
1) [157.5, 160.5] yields 138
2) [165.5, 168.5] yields 131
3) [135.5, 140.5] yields 215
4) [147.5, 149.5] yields 168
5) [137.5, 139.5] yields 219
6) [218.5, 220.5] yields 182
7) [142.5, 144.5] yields 176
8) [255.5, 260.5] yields 176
